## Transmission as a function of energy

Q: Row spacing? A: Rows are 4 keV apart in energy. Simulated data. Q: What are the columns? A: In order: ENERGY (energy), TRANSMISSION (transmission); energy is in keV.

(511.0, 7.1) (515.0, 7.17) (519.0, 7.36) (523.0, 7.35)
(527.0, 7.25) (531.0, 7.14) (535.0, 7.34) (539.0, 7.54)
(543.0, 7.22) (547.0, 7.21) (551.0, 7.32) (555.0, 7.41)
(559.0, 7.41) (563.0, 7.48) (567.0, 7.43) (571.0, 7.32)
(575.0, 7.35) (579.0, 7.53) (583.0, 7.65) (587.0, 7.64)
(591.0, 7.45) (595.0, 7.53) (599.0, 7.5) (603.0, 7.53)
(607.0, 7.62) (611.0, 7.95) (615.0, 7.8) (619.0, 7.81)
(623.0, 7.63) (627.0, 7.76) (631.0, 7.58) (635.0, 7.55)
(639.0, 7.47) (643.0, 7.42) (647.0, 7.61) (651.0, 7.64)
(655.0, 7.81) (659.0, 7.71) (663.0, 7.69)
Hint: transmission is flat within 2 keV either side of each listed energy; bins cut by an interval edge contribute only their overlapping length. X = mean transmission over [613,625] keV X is 7.75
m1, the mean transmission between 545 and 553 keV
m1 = 7.27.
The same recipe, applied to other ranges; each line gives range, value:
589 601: 7.49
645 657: 7.69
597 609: 7.55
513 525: 7.29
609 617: 7.88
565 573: 7.38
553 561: 7.41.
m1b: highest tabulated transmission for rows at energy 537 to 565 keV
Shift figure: 7.54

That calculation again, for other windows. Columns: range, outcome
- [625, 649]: 7.76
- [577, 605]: 7.65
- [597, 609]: 7.62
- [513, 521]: 7.36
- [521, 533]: 7.35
